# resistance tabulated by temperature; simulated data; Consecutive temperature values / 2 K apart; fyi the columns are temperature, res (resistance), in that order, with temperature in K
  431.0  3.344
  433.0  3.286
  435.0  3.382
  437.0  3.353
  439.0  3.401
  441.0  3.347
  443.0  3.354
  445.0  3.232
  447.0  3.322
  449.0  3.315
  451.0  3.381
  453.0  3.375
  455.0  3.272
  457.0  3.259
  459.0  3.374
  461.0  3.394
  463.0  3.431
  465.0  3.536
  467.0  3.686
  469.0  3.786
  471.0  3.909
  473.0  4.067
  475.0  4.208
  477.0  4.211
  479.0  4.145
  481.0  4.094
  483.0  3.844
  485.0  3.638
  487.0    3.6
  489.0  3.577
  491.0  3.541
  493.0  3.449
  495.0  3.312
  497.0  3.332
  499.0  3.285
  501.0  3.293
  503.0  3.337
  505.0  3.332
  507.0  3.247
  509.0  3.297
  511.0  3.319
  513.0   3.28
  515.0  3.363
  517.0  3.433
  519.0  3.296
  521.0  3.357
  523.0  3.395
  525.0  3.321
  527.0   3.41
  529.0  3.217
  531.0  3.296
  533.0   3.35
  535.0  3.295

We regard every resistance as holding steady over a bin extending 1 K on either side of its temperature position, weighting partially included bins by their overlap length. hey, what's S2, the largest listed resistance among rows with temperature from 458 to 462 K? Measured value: 3.394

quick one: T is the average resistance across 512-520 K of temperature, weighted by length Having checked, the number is 3.34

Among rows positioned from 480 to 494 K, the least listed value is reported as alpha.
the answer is 3.449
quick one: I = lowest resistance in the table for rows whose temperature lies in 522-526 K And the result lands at 3.321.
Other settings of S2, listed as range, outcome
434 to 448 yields 3.401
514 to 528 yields 3.433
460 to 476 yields 4.208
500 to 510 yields 3.337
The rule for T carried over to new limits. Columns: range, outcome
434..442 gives 3.37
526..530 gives 3.31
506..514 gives 3.29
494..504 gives 3.31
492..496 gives 3.38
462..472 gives 3.67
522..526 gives 3.36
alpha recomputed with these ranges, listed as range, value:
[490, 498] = 3.312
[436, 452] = 3.232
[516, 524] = 3.296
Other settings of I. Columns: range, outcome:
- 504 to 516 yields 3.247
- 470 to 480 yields 3.909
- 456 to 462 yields 3.259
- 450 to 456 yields 3.272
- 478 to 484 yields 3.844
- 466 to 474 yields 3.686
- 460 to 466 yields 3.394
